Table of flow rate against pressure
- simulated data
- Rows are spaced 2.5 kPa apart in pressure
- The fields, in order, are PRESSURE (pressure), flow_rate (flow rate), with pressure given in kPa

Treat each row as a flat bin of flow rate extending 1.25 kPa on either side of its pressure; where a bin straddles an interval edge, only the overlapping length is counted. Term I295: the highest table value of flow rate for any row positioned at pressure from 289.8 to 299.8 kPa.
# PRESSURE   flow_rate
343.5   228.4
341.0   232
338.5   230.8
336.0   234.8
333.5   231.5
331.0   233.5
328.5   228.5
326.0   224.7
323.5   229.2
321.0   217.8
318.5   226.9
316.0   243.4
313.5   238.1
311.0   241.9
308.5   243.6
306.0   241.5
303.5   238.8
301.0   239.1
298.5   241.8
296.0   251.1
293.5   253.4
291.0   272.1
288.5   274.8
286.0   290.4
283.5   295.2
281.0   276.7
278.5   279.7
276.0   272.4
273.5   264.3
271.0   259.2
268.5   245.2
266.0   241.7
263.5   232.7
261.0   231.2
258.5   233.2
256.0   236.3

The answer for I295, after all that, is 272.1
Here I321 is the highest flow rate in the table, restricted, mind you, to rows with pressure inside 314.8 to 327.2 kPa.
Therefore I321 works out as 243.4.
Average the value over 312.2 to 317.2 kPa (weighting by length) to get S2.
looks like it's 241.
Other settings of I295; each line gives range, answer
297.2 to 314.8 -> 243.6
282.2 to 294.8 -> 295.2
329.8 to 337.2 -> 234.8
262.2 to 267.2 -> 241.7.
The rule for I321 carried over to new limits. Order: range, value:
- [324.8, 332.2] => 233.5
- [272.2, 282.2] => 279.7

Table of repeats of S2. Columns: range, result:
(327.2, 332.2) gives 231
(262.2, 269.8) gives 240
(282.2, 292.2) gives 283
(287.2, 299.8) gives 259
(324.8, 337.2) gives 231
